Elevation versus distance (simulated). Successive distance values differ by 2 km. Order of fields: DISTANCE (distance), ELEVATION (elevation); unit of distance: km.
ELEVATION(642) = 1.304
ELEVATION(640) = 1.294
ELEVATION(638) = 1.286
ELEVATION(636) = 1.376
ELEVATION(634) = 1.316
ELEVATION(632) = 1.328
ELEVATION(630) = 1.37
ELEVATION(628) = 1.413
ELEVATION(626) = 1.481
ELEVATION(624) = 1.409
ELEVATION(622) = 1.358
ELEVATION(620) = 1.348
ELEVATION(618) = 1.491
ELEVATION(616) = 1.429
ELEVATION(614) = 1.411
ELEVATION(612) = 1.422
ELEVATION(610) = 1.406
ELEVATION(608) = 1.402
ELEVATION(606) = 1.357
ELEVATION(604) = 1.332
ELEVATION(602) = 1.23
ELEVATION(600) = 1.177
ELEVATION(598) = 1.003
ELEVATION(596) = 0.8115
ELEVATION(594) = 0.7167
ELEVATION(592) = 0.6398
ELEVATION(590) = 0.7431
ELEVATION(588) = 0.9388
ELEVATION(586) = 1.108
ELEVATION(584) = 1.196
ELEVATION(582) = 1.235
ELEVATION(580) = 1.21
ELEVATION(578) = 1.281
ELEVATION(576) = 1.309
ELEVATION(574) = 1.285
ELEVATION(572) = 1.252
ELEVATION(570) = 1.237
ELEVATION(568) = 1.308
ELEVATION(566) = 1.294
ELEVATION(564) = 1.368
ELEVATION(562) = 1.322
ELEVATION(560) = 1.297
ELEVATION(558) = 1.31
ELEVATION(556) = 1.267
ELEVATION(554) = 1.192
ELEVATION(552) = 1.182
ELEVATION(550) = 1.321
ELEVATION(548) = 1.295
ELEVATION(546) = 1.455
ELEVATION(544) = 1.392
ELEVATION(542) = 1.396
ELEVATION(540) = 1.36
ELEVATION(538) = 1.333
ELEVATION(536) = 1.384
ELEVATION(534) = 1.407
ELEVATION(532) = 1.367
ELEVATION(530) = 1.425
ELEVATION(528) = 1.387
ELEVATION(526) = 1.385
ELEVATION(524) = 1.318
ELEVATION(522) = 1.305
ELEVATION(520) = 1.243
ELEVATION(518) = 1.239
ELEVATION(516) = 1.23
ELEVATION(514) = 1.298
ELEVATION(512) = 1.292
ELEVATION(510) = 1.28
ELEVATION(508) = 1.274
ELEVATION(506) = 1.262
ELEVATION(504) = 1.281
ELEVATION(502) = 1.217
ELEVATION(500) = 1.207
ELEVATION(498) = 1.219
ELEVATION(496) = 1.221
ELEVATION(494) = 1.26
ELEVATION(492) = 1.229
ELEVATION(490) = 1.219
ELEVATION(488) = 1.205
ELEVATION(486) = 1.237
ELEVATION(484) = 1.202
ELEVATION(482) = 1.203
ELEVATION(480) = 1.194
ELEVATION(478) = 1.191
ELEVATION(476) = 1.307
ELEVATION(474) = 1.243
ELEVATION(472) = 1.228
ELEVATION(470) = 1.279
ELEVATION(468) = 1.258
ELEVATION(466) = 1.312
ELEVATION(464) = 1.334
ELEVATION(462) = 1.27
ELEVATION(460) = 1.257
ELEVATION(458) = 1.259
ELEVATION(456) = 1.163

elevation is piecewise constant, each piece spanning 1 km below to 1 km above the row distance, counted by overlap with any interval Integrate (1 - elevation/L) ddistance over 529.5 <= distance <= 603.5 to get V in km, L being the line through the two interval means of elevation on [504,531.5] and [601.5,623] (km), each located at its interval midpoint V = 6.9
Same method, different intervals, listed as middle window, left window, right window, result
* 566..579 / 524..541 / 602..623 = 1.0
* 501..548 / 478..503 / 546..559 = -2.9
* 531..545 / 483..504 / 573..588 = -1.8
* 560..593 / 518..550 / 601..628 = 4.8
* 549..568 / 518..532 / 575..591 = -1.1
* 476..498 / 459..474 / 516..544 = 1.3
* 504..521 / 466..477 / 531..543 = 0.9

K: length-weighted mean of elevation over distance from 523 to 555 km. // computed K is 1.35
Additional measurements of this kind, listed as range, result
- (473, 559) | 1.28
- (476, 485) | 1.21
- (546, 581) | 1.28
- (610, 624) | 1.41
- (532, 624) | 1.25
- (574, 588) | 1.21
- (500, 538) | 1.31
